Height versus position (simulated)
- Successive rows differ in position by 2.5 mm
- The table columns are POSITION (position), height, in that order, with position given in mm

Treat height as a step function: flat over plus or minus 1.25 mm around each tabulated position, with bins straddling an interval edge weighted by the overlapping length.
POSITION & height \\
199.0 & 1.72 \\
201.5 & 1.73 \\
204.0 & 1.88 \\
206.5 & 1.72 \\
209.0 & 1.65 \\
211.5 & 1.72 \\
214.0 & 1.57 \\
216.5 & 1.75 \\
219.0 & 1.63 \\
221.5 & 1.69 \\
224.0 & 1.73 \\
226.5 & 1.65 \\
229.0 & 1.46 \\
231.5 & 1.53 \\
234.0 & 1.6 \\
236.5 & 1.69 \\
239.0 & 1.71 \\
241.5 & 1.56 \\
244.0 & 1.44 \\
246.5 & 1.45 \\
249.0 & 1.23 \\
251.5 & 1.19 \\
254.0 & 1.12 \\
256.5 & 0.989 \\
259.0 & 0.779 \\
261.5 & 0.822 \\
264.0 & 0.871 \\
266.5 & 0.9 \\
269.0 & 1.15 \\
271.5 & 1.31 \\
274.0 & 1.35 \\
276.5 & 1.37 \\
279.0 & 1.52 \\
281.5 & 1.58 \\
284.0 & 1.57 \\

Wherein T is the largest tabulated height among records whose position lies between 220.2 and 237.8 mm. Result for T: 1.73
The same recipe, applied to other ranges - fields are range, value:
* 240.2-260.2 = 1.56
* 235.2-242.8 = 1.71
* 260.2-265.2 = 0.871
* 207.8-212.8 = 1.72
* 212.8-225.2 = 1.75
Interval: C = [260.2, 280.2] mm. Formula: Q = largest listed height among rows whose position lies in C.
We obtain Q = 1.52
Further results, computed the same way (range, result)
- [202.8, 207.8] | 1.88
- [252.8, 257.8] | 1.12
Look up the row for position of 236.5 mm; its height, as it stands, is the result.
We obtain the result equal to 1.69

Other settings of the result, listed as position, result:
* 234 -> 1.6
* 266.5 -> 0.9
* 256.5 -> 0.989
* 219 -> 1.63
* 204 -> 1.88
